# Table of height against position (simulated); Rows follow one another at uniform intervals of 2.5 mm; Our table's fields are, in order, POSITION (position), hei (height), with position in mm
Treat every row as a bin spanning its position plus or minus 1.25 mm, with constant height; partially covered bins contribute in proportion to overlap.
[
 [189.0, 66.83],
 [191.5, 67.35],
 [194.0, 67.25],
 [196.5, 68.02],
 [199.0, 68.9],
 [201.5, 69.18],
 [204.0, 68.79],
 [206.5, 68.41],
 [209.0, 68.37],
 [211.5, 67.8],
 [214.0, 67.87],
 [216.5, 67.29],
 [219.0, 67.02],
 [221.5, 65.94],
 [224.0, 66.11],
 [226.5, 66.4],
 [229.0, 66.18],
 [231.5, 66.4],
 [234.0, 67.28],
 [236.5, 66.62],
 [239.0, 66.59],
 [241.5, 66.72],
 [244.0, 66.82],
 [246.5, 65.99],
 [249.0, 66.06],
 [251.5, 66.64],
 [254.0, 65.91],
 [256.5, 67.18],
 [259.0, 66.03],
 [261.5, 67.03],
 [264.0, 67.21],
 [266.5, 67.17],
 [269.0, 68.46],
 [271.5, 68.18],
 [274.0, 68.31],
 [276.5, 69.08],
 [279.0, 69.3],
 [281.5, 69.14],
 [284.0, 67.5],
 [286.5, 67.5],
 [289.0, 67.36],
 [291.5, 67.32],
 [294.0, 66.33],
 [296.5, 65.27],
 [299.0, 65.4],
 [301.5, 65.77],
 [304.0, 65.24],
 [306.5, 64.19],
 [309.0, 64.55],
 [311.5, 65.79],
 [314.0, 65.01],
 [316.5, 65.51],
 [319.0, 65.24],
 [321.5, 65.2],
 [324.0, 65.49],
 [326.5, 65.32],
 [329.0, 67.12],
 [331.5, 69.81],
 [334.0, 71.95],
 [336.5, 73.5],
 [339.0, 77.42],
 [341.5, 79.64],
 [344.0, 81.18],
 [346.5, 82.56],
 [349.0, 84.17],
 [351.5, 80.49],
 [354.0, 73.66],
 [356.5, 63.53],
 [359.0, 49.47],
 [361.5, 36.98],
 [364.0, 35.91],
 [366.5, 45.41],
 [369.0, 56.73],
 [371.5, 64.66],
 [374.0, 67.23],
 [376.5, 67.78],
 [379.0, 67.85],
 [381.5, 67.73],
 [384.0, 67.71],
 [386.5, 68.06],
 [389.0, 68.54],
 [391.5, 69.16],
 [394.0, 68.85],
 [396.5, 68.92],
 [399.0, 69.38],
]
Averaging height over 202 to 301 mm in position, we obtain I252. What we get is 67.2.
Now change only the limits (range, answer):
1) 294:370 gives 66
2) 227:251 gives 66.5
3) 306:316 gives 65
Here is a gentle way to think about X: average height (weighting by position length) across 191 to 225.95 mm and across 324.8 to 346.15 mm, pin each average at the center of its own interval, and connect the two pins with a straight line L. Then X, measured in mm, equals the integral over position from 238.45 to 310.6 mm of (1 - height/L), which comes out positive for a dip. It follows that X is 3.94 mm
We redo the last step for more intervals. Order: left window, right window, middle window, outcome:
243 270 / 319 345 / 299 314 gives 0.99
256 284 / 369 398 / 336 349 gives -2.33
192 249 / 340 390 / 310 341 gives -1.12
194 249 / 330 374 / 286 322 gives 0.53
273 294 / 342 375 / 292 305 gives 0.28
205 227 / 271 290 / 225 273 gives 0.73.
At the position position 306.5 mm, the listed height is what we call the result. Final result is 64.19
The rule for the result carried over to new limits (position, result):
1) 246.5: 65.99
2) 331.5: 69.81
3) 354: 73.66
